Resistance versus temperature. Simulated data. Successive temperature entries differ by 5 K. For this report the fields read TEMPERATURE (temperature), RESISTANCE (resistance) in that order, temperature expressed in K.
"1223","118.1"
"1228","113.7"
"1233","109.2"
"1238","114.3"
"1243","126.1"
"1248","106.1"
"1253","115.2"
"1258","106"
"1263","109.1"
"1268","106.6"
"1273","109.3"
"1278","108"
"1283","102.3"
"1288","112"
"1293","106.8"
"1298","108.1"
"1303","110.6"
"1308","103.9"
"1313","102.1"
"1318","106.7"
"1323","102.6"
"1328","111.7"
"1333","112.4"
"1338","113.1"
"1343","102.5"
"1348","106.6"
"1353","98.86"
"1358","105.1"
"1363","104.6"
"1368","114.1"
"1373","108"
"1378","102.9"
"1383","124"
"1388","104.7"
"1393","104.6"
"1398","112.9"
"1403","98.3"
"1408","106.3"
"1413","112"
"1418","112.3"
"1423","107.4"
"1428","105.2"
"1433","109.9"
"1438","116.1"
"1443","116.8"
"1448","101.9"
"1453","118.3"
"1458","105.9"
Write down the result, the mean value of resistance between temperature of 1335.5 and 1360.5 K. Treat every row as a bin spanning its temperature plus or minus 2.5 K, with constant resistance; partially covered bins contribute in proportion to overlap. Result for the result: 105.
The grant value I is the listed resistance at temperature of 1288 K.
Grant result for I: 112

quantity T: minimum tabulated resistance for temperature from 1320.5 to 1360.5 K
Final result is 98.86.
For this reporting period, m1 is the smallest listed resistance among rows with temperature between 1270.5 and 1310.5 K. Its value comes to 102.3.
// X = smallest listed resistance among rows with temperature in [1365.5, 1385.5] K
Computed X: 102.9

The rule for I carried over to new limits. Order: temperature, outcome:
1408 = 106.3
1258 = 106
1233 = 109.2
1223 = 118.1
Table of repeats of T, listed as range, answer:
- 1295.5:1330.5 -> 102.1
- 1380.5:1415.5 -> 98.3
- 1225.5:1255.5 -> 106.1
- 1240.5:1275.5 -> 106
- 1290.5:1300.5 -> 106.8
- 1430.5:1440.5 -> 109.9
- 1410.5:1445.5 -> 105.2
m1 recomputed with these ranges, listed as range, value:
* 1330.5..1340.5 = 112.4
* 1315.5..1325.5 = 102.6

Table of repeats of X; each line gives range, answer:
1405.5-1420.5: 106.3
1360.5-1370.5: 104.6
